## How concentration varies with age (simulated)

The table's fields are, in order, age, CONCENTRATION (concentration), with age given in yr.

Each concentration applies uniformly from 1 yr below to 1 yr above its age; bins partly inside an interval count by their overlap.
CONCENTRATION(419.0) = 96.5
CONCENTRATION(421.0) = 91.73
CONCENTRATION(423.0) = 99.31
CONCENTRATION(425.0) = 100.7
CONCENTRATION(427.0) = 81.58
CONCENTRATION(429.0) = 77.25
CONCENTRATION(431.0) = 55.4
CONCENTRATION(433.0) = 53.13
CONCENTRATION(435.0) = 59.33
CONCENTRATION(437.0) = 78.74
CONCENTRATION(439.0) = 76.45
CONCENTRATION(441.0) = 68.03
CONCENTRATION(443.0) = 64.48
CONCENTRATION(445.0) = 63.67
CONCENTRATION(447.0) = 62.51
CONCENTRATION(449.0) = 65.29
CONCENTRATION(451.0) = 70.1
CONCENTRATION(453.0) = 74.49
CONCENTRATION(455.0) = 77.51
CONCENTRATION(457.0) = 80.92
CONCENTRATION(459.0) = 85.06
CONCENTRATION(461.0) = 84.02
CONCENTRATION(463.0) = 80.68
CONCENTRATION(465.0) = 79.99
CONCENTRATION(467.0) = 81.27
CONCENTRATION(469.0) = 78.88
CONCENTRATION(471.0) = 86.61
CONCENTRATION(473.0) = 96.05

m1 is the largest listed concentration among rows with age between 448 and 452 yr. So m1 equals 70.1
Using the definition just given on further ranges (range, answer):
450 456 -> 77.51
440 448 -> 68.03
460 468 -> 84.02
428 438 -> 78.74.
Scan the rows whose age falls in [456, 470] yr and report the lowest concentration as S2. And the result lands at 78.88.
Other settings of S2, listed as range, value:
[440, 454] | 62.51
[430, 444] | 53.13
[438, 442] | 68.03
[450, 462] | 70.1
